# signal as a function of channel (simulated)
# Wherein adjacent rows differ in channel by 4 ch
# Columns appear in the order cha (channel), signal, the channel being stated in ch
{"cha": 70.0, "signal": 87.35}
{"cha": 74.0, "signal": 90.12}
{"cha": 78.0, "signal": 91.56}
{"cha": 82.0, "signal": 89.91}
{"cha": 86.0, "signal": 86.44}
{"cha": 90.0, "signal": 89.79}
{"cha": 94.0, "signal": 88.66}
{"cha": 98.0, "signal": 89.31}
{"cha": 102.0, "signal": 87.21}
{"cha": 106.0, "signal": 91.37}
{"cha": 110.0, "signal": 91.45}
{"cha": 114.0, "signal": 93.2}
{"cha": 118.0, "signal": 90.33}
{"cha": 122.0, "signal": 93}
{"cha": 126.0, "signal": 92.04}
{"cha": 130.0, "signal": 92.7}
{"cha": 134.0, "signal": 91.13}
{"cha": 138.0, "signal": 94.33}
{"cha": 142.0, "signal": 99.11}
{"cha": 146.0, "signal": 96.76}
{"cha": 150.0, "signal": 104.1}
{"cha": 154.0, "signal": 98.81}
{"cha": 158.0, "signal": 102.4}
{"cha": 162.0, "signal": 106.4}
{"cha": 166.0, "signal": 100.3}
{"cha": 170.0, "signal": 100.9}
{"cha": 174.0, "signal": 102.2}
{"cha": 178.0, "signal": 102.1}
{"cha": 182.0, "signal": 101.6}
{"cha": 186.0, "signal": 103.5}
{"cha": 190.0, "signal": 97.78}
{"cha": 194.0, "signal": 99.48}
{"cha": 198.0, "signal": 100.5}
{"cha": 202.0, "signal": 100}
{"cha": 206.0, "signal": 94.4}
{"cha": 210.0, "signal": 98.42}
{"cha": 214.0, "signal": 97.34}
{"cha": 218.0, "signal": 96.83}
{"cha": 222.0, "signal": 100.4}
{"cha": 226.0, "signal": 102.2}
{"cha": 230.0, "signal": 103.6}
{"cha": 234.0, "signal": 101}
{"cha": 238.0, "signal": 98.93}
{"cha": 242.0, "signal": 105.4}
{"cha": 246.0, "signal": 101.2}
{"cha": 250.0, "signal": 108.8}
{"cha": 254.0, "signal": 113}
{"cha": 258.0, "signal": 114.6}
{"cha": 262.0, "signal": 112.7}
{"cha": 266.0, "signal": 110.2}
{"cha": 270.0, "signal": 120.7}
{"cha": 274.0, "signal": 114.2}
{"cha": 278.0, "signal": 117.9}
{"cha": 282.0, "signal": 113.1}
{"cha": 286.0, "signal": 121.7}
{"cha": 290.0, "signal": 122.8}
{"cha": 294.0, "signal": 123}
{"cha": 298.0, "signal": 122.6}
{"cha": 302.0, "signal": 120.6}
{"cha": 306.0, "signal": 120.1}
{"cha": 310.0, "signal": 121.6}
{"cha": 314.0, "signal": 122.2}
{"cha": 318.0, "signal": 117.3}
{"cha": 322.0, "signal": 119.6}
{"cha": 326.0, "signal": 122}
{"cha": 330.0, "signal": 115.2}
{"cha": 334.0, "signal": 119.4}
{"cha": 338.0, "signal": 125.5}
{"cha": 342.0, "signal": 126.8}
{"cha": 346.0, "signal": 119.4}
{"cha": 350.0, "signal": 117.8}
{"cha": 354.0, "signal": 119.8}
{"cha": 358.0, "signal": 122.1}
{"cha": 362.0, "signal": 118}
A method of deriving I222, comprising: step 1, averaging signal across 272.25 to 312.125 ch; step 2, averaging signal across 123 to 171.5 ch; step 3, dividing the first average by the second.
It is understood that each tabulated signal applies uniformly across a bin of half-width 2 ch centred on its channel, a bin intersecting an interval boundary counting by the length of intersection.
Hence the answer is 1.22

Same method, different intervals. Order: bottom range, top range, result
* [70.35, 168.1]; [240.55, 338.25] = 1.25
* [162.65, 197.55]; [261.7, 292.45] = 1.16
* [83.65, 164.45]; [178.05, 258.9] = 1.08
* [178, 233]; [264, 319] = 1.19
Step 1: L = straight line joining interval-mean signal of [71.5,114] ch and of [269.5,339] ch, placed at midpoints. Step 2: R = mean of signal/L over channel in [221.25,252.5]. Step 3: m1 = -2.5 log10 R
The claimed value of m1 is 0.07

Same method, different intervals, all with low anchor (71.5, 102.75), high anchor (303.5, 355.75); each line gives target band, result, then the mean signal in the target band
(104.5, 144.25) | 0.013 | 92.9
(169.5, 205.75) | 0.017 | 101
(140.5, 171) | -0.034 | 101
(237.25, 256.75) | 0.036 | 106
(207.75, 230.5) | 0.071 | 99.5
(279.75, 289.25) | -0.032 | 118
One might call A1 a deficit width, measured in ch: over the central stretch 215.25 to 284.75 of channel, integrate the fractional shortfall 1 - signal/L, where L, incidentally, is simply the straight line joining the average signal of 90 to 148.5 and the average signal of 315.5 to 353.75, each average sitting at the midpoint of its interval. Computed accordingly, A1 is 0.9 ch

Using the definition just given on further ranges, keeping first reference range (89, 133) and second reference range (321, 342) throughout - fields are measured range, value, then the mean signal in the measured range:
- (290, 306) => -0.8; 122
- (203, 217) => 1.0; 97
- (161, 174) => -0.5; 102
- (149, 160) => -0.5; 102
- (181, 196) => 0.1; 101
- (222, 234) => 0.5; 102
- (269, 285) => -0.4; 117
